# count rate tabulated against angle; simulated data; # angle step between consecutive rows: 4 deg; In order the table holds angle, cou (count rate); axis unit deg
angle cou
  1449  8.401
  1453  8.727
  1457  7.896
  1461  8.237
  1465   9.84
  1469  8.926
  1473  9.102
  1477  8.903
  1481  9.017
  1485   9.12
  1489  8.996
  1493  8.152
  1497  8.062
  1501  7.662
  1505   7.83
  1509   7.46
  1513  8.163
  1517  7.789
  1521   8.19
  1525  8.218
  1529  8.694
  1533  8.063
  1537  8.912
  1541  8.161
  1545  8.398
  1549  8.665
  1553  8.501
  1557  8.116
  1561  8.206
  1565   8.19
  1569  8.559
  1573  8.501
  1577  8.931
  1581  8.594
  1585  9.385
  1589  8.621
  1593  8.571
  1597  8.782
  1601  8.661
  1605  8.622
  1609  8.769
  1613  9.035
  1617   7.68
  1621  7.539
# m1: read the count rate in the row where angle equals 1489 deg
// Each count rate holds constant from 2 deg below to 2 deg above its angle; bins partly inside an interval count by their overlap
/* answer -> 8.996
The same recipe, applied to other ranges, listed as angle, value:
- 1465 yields 9.84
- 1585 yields 9.385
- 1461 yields 8.237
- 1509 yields 7.46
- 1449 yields 8.401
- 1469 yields 8.926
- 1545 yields 8.398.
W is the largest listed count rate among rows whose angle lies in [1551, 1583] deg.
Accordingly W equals 8.931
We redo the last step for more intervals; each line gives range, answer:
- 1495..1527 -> 8.218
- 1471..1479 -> 9.102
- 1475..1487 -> 9.12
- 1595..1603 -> 8.782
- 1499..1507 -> 7.83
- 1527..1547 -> 8.912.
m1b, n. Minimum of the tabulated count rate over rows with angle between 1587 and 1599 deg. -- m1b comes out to 8.571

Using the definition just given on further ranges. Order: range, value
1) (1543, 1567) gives 8.116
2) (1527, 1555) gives 8.063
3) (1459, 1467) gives 8.237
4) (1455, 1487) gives 7.896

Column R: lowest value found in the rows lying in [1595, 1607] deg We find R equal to 8.622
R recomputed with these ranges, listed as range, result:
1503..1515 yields 7.46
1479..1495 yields 8.152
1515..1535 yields 7.789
